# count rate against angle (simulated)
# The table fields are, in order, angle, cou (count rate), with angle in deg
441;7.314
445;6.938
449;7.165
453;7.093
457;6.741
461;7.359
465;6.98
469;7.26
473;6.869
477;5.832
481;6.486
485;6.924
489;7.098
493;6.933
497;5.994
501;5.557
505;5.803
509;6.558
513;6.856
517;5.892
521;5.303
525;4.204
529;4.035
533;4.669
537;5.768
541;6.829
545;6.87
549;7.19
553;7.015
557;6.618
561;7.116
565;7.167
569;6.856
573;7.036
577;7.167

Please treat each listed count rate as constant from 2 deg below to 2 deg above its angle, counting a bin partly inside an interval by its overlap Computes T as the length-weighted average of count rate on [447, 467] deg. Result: 7.07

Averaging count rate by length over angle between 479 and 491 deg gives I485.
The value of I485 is 6.84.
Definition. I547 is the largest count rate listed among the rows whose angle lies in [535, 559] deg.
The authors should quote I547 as 7.19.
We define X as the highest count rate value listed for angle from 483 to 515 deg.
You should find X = 7.098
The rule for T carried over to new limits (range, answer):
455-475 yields 7.04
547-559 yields 6.94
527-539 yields 4.82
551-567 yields 6.98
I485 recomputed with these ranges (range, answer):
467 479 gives 6.65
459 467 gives 7.17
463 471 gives 7.12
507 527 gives 5.76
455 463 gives 7.05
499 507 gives 5.68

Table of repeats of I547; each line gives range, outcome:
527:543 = 6.829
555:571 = 7.167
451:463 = 7.359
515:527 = 5.892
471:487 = 6.924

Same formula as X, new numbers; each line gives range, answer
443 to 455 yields 7.165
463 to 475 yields 7.26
